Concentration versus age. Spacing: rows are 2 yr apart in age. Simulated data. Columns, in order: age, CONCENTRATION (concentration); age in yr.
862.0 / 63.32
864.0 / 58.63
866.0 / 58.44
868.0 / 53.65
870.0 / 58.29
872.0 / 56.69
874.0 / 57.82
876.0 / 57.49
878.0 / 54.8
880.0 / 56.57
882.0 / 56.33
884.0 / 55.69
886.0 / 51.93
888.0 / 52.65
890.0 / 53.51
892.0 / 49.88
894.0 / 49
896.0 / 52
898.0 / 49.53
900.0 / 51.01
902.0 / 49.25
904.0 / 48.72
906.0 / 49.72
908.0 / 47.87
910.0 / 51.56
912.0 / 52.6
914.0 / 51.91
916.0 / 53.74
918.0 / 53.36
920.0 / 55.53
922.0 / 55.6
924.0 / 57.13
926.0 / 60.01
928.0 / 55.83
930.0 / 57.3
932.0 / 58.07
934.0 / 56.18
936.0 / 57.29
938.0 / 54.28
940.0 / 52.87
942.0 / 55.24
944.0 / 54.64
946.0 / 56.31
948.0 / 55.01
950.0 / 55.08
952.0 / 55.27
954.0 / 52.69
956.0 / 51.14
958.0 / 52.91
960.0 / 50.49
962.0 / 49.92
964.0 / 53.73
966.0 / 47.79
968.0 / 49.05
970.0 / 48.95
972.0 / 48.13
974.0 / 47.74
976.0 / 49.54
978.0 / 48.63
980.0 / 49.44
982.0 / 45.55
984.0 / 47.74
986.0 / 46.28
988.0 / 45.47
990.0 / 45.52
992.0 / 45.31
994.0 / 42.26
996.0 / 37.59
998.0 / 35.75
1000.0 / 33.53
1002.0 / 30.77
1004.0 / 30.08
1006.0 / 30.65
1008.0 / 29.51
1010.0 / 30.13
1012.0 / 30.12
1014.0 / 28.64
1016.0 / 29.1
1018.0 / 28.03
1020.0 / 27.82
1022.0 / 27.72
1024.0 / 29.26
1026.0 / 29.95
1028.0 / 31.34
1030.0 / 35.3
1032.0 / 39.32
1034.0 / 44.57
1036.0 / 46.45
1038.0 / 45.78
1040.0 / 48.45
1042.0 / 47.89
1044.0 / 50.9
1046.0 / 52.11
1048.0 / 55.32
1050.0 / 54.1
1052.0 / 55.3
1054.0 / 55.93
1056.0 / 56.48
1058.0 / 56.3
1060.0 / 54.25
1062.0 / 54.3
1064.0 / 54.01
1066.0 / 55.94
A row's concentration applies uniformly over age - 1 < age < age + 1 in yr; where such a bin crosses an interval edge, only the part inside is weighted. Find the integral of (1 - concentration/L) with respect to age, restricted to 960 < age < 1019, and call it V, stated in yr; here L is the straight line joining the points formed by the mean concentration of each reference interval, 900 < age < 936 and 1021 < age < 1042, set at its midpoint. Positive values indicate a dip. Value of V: 4.5 yr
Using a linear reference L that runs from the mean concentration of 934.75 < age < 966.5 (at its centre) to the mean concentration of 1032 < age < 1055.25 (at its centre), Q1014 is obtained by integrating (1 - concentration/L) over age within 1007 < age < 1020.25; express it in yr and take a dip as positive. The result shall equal 5.7 yr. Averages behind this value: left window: 53.5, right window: 50.2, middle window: 29.1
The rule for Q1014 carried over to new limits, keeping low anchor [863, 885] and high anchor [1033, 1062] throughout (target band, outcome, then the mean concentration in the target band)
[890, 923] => 2.6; 51.4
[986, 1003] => 4.3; 39.9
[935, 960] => 0.2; 54.2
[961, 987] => 2.5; 48.7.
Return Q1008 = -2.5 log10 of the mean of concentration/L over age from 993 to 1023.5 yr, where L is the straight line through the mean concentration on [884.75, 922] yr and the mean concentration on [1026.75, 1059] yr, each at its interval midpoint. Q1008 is 0.49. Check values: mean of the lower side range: 51.5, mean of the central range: 31.4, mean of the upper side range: 48.3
